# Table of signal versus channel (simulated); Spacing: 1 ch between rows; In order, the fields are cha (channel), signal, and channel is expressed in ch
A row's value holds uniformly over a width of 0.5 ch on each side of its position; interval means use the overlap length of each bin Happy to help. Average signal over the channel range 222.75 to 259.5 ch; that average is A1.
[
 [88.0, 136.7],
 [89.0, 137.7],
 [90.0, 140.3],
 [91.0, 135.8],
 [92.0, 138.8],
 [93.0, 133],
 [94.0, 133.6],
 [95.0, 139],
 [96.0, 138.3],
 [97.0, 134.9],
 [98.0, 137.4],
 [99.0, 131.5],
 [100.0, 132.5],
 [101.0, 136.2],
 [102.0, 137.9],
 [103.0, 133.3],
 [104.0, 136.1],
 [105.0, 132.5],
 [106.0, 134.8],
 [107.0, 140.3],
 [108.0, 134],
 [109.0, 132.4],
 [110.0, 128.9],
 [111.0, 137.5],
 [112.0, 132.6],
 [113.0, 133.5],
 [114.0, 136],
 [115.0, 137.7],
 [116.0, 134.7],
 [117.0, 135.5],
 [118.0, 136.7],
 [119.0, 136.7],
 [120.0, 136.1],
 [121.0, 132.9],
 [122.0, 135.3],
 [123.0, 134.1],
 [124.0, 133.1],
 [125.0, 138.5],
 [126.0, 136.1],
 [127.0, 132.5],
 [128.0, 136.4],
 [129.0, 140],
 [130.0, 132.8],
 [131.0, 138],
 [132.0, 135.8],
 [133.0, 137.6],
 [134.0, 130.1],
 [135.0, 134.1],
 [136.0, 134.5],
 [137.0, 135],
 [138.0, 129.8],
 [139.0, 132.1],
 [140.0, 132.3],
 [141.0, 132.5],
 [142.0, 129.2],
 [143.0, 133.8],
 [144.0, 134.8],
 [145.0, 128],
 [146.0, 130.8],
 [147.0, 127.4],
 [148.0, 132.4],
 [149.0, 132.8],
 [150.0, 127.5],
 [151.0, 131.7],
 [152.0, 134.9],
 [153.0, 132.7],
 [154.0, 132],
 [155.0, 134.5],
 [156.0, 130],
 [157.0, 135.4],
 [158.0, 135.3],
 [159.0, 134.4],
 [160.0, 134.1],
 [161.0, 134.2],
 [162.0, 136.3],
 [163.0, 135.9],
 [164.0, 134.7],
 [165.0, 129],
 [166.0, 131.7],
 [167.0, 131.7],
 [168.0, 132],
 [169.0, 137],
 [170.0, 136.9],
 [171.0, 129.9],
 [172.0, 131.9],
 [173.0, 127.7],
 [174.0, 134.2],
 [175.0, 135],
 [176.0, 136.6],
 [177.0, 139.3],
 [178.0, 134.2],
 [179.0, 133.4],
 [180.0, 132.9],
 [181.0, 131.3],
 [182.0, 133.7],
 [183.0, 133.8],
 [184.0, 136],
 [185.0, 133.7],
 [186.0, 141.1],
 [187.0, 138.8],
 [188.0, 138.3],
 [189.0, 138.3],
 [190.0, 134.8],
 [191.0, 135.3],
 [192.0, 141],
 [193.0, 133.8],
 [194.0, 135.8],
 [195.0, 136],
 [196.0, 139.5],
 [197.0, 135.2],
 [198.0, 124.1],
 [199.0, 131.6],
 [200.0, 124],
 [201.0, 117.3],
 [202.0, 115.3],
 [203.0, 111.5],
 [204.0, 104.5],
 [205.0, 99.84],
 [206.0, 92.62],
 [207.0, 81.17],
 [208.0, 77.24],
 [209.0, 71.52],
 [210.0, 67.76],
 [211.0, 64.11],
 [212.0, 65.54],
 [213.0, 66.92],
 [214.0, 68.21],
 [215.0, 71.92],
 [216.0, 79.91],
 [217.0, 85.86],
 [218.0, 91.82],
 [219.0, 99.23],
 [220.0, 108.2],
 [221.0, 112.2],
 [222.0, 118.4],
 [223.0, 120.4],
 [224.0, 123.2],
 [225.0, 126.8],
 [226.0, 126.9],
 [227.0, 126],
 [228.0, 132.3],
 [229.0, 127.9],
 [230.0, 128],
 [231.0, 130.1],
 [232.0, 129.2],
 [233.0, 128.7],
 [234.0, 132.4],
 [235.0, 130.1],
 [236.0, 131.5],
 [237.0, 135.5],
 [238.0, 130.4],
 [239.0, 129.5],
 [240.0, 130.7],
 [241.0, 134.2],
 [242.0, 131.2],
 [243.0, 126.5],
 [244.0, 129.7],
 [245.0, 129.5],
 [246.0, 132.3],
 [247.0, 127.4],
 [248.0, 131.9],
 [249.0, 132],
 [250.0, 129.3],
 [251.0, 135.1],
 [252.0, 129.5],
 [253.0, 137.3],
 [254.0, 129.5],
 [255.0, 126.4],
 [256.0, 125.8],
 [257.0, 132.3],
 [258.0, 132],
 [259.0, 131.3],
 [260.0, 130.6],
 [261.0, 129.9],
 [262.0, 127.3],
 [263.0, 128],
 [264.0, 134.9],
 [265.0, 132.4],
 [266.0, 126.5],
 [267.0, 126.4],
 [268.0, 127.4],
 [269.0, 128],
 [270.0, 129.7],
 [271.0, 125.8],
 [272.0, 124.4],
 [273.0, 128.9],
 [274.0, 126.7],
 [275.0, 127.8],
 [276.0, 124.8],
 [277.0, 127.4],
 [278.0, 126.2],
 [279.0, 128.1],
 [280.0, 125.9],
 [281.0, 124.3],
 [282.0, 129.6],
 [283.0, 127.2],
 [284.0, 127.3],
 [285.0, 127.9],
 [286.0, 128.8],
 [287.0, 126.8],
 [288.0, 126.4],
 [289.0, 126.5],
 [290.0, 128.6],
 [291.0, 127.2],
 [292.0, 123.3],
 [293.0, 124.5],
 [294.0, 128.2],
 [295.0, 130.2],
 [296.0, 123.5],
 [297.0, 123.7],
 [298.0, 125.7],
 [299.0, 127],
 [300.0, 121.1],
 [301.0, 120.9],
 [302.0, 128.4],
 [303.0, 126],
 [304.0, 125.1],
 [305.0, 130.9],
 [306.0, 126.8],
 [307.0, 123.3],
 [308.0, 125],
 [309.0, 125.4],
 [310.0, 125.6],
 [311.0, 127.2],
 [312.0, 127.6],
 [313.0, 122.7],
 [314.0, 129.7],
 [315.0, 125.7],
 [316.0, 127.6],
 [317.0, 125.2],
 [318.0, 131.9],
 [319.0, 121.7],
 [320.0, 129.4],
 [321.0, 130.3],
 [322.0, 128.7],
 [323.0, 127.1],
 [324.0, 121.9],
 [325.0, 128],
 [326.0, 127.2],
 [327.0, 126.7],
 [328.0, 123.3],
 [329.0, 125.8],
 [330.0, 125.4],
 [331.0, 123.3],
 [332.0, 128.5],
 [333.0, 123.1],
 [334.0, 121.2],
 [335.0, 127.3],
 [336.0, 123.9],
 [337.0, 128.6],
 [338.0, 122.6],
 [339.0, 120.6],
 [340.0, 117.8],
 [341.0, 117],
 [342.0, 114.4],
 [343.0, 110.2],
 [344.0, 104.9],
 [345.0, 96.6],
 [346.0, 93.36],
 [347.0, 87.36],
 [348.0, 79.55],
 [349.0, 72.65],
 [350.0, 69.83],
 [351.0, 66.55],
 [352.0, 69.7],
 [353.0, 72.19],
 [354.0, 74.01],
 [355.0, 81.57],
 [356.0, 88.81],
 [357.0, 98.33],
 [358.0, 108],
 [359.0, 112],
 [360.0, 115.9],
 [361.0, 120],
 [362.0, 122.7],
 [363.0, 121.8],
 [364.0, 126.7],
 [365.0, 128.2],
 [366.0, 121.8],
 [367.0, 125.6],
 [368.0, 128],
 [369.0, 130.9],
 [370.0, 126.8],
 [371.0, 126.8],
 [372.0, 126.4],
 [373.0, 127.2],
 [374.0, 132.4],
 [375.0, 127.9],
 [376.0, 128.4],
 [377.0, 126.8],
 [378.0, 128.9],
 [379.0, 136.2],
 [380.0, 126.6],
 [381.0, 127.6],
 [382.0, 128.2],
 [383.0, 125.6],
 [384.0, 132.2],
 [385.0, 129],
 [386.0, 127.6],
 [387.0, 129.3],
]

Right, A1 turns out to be 130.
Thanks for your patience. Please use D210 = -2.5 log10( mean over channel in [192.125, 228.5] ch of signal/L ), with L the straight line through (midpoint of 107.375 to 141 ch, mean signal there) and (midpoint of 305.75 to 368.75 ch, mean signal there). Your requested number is 0.20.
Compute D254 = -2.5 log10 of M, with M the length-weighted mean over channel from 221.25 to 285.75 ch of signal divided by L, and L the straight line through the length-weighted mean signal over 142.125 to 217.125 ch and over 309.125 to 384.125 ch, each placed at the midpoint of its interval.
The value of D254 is -0.07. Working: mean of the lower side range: 123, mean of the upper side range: 117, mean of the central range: 129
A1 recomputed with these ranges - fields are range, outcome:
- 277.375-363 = 118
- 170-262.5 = 122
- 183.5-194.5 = 137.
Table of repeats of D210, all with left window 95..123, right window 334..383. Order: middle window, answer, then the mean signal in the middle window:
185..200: -0.067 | 135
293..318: -0.081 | 126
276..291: -0.072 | 127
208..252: 0.085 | 114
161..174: -0.027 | 133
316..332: -0.101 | 126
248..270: -0.076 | 130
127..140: -0.014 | 135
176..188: -0.058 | 135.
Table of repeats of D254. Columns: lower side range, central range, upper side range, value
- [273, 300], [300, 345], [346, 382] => -0.04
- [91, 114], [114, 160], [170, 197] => 0.01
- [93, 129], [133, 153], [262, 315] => 0.01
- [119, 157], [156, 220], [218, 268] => 0.10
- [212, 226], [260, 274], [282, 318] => -0.12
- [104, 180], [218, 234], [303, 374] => 0.04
